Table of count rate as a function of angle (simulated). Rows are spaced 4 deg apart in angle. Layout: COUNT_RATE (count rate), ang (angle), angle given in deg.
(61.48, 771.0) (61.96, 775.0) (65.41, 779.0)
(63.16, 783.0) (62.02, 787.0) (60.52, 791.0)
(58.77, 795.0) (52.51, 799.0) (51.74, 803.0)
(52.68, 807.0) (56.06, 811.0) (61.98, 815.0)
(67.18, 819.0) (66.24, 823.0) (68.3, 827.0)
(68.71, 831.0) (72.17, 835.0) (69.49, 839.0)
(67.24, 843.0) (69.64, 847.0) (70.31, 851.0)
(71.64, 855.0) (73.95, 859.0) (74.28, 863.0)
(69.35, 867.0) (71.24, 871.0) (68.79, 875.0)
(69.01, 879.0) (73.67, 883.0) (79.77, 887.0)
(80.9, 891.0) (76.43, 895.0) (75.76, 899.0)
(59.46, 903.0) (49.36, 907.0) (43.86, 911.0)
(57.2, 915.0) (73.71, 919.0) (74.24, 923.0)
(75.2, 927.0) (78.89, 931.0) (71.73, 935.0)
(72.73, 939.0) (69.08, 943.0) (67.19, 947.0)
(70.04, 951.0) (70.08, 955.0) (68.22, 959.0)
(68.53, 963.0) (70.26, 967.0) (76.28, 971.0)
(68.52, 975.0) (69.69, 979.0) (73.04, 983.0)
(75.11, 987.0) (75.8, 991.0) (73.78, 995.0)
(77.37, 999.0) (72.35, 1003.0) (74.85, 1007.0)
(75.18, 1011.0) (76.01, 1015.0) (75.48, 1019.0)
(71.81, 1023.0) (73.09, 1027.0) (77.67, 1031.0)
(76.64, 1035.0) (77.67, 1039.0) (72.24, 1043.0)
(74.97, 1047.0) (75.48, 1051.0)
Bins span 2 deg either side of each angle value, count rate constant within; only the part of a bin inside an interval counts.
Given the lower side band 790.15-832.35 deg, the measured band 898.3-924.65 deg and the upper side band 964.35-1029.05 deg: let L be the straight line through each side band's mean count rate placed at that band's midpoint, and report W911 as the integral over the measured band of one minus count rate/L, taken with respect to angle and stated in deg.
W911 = 2.5 deg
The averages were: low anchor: 60.3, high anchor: 73.6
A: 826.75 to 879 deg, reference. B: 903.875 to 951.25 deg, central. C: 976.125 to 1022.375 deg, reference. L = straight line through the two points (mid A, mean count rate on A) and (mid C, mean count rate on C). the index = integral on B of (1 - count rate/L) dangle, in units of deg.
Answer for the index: 3.8 deg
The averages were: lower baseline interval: 70.4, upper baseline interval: 74.2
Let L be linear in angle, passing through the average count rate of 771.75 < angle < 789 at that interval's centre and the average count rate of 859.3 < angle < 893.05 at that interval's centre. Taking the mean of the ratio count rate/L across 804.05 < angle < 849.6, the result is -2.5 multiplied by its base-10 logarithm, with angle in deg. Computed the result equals 0.048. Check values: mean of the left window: 63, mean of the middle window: 65.2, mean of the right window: 73.4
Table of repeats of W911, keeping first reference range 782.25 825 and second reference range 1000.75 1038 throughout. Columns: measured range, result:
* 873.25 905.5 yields -3.5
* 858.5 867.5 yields -1.3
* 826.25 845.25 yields -2.4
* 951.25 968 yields 0.3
